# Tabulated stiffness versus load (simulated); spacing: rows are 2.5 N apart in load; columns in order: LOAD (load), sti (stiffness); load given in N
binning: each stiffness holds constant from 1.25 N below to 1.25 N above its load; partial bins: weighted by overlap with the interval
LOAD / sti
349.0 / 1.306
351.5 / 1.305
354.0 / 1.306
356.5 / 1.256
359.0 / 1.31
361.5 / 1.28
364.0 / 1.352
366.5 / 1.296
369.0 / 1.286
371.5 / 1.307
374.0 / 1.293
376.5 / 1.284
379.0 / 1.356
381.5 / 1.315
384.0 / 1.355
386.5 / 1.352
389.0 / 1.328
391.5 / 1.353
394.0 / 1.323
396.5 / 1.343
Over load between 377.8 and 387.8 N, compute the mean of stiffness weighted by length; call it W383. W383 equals 1.34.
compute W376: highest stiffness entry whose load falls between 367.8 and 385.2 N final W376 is 1.356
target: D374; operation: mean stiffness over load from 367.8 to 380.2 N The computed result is 1.31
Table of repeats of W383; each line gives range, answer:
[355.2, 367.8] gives 1.3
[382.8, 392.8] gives 1.35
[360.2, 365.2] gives 1.32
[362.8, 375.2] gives 1.31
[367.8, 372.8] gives 1.3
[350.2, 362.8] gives 1.29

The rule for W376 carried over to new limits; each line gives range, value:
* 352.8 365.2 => 1.352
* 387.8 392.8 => 1.353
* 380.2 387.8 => 1.355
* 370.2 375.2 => 1.307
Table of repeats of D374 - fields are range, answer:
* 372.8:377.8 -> 1.29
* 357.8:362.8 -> 1.3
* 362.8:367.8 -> 1.32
